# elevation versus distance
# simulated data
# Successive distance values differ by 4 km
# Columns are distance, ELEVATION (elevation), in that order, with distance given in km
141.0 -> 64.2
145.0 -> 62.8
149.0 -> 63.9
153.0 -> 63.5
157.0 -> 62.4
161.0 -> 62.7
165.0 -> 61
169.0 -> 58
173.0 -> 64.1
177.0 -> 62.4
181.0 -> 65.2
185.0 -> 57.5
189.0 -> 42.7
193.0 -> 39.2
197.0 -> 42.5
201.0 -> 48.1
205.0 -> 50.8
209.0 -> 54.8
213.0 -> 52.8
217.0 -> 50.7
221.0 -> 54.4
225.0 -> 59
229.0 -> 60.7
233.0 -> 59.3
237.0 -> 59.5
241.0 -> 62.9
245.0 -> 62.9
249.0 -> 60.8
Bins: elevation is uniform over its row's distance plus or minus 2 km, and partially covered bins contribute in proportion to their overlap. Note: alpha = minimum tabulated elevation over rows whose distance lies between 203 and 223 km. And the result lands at 50.7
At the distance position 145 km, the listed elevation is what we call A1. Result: 62.8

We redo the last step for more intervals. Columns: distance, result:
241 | 62.9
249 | 60.8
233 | 59.3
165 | 61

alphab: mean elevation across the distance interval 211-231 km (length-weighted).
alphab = 55.5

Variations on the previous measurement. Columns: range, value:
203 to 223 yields 52.7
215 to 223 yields 52.5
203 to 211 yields 52.8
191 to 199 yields 40.9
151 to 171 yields 61.5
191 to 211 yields 47.1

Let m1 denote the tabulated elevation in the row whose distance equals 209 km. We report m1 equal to 54.8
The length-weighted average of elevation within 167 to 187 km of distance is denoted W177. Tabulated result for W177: 61.4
